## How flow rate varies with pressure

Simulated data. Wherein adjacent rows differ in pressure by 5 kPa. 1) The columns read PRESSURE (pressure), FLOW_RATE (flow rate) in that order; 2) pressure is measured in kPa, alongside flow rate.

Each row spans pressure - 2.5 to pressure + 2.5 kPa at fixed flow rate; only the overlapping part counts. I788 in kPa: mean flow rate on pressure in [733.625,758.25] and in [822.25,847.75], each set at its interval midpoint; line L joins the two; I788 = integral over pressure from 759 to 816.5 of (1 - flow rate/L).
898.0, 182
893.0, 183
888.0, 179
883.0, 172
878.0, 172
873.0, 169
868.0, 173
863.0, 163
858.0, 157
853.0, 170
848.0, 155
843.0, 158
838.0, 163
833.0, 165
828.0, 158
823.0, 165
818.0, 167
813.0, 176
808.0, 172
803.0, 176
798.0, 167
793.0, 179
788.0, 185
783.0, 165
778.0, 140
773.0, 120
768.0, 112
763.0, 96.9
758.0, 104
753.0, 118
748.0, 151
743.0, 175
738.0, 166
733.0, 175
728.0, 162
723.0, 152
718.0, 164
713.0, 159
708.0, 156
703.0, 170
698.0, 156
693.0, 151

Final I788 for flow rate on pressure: 0.9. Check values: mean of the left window 149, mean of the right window 161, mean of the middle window 152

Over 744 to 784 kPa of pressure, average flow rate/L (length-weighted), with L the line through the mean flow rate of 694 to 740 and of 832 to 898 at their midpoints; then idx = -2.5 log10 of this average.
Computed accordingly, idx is 0.28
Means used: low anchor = 162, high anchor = 168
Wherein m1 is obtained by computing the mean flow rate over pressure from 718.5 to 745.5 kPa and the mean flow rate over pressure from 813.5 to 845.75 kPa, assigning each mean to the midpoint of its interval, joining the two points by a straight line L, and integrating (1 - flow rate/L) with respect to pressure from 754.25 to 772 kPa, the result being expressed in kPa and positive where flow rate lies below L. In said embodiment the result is 6.3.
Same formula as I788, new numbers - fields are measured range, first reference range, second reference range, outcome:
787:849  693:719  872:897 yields 0.6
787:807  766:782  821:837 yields -4.7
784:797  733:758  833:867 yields -2.0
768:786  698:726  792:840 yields 2.9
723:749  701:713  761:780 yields -4.4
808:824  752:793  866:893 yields -2.2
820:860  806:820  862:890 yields 2.4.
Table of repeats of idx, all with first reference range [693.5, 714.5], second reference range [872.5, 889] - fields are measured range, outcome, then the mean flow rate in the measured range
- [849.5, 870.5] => 0.04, 165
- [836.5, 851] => 0.07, 159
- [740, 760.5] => 0.18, 138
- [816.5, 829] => 0.03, 164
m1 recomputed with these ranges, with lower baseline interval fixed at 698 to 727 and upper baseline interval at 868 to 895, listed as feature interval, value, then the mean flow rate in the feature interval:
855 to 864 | 0.7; 160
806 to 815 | -0.3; 174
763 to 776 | 4.1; 113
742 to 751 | 0.2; 158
